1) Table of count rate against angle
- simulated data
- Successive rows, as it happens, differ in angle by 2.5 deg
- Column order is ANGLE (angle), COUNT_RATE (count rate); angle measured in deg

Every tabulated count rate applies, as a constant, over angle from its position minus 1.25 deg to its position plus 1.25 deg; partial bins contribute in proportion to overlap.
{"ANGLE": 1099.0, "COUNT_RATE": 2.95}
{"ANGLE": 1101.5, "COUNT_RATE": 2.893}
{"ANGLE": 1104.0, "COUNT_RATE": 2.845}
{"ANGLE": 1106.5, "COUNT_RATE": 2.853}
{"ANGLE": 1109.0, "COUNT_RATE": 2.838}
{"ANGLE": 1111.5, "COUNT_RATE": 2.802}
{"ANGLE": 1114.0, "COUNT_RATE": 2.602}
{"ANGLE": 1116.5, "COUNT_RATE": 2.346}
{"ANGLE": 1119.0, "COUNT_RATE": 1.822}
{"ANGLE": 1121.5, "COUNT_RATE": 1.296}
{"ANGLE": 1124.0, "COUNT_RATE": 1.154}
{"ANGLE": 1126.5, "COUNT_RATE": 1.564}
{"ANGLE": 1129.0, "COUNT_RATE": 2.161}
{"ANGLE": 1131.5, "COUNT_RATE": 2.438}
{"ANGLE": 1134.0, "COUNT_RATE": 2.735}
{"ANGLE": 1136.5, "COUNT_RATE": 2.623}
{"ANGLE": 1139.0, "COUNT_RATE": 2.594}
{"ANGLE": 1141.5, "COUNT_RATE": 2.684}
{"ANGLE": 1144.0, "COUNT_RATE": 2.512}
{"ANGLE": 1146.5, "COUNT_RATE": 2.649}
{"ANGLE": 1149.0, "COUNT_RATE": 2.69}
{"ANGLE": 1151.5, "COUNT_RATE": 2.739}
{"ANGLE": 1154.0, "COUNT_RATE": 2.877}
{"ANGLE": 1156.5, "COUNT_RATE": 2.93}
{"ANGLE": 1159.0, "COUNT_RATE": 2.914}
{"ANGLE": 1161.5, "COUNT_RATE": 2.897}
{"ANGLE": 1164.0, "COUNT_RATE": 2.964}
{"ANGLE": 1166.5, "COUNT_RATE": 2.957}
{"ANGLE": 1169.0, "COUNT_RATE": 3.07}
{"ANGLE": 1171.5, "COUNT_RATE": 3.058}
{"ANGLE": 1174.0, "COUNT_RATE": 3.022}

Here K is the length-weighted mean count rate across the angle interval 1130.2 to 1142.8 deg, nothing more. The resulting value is 2.61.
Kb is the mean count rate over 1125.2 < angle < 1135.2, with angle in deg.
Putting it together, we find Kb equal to 2.22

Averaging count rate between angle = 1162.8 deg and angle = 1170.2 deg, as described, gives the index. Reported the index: 3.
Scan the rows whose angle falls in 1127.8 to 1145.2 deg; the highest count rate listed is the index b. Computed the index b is 2.735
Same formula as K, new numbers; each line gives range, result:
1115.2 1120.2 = 2.09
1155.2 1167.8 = 2.93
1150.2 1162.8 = 2.87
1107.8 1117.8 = 2.64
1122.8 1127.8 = 1.37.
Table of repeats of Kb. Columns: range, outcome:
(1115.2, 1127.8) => 1.64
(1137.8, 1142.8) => 2.64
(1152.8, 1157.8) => 2.9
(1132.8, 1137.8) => 2.68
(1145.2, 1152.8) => 2.69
